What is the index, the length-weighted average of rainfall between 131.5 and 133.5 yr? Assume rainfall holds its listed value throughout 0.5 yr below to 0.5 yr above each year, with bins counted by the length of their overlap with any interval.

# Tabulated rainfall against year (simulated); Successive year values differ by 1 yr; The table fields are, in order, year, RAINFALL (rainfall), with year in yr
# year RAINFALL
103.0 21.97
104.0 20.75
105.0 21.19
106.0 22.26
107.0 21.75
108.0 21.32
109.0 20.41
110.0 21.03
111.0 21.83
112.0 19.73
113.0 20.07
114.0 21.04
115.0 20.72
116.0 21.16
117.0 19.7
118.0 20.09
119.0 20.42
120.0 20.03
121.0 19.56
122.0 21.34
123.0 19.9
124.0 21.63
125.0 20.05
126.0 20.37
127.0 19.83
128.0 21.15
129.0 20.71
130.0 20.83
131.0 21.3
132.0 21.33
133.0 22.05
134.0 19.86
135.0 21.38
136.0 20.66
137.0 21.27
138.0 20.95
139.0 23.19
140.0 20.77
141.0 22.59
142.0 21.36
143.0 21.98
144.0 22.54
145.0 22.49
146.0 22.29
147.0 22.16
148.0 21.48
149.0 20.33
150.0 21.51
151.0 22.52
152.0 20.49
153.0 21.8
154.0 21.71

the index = 21.7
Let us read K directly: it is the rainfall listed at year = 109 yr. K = 20.41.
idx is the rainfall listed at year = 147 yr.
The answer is 22.16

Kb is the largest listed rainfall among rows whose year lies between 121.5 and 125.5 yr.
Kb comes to 21.63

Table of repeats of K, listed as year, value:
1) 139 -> 23.19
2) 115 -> 20.72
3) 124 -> 21.63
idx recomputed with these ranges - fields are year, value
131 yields 21.3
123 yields 19.9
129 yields 20.71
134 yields 19.86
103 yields 21.97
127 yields 19.83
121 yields 19.56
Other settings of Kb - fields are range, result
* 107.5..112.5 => 21.83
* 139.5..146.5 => 22.59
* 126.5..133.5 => 22.05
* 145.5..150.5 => 22.29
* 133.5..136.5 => 21.38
